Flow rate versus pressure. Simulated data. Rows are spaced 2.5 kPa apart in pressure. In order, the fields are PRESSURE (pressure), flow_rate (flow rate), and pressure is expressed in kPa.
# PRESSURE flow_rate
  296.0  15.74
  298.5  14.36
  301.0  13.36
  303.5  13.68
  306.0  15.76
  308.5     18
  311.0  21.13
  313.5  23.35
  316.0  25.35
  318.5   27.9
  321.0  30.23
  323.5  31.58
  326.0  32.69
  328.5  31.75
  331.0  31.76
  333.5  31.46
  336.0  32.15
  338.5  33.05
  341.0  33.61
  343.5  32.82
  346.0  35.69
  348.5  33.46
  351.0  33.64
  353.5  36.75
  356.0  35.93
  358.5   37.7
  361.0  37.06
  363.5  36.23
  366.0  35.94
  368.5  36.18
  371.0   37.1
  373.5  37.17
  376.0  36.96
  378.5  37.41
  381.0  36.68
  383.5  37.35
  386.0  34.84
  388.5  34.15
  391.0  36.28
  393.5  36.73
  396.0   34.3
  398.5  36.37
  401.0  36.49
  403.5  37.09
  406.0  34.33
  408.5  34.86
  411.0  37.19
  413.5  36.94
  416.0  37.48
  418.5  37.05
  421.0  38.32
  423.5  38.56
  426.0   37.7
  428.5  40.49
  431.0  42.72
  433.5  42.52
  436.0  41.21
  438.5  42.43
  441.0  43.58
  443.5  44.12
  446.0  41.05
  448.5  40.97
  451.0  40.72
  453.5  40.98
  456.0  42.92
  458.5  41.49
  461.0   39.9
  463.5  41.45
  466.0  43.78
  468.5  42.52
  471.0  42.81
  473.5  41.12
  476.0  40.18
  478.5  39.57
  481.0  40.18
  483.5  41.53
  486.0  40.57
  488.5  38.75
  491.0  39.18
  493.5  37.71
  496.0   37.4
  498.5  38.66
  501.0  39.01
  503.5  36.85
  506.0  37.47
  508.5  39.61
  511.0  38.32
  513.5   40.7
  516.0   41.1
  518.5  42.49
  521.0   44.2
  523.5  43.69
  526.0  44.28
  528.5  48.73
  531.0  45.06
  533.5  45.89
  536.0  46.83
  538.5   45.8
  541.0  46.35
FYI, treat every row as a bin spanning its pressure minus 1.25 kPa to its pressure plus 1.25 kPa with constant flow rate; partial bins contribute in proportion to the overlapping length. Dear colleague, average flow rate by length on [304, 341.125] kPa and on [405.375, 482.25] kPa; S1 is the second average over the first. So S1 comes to 1.47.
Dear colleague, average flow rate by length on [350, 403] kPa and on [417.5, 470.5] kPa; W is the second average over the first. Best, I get 1.14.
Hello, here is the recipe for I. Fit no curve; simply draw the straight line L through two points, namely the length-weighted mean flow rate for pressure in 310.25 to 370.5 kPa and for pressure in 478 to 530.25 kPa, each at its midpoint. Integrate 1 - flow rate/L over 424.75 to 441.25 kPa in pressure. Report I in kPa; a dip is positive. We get -1.9 kPa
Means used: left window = 32.5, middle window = 41.4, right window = 40.5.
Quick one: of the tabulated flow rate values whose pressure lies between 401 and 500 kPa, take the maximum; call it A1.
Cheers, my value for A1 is 44.12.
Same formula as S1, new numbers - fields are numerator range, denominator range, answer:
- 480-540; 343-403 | 1.15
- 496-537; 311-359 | 1.32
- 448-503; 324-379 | 1.16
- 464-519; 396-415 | 1.11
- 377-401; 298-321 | 1.81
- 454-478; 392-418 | 1.15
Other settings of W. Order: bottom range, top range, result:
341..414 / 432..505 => 1.14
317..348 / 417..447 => 1.27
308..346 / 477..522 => 1.34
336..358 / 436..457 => 1.22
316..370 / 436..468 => 1.25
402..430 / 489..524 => 1.06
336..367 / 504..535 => 1.21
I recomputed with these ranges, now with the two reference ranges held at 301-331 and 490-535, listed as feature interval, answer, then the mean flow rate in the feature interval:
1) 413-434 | -3.4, 39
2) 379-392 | -2.4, 35.9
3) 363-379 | -4.1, 36.7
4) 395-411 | -1.9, 35.7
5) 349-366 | -4.9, 36.1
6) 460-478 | -2.0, 41.6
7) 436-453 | -3.2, 42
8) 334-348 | -3.5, 33.4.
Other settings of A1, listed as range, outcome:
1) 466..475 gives 43.78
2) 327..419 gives 37.7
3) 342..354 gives 36.75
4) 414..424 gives 38.56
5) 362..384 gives 37.41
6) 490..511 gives 39.61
